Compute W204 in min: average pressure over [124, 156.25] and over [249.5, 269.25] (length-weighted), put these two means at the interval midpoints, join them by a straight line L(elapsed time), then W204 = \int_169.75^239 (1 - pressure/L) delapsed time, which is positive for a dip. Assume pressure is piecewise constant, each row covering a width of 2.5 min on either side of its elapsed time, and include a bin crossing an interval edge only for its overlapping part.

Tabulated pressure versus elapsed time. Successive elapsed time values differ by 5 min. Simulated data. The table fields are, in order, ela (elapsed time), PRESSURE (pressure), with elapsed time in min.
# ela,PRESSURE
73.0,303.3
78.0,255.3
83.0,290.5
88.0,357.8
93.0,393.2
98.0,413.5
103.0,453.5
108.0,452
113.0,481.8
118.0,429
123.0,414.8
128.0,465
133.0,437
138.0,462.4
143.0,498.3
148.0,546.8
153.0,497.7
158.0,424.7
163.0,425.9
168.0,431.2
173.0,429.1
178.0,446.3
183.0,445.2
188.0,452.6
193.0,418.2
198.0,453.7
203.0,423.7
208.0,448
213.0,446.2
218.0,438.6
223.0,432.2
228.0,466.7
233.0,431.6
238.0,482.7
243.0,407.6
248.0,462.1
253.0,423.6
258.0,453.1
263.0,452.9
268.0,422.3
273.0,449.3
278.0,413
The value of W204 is 2.3 min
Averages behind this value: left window 480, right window 440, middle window 443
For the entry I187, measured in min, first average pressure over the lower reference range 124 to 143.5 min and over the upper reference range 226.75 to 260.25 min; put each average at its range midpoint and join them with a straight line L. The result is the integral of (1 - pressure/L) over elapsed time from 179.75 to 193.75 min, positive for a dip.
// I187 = 0.3 min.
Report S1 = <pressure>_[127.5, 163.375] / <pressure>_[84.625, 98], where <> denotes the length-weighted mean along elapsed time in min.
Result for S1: 1.25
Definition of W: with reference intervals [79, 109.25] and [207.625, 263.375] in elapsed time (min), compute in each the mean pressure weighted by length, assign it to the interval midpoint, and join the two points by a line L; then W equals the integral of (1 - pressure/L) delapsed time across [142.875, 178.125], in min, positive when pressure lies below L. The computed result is -4.2 min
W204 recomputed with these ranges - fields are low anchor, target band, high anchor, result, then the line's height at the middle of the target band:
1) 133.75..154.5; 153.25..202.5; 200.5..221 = 3.0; 467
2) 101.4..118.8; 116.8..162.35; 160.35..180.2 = -1.9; 445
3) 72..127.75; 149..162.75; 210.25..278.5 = -1.8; 411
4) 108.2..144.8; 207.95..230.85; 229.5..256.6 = 0.0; 445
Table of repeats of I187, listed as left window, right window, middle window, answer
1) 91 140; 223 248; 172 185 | 0.1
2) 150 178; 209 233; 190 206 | 0.4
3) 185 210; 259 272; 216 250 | -0.4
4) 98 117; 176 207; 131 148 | -1.2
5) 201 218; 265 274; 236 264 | -0.6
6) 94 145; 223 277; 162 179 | 0.5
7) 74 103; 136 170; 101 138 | -3.8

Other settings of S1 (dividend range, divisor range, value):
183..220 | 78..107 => 1.18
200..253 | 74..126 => 1.13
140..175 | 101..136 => 1.04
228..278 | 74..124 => 1.13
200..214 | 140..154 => 0.85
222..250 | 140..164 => 0.93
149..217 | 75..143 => 1.08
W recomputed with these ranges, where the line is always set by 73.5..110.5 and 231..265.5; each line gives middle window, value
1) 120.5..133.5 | -1.76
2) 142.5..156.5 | -3.97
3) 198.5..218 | -0.68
